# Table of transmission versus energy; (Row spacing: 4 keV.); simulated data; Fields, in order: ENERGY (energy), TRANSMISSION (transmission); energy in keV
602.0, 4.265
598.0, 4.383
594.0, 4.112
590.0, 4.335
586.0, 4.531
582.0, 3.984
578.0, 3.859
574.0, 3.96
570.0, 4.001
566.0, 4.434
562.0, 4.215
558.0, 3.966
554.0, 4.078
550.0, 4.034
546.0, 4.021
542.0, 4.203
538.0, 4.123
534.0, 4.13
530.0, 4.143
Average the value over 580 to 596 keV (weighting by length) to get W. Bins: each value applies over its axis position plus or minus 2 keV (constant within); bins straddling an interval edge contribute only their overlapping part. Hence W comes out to 4.24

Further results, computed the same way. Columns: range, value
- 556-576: 4.12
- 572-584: 3.93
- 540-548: 4.11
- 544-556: 4.04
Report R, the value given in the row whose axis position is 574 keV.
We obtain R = 3.96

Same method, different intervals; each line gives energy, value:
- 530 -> 4.143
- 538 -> 4.123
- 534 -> 4.13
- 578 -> 3.859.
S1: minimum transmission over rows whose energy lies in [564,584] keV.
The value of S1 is 3.859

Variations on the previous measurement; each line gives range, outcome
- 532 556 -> 4.021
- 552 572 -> 3.966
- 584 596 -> 4.112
